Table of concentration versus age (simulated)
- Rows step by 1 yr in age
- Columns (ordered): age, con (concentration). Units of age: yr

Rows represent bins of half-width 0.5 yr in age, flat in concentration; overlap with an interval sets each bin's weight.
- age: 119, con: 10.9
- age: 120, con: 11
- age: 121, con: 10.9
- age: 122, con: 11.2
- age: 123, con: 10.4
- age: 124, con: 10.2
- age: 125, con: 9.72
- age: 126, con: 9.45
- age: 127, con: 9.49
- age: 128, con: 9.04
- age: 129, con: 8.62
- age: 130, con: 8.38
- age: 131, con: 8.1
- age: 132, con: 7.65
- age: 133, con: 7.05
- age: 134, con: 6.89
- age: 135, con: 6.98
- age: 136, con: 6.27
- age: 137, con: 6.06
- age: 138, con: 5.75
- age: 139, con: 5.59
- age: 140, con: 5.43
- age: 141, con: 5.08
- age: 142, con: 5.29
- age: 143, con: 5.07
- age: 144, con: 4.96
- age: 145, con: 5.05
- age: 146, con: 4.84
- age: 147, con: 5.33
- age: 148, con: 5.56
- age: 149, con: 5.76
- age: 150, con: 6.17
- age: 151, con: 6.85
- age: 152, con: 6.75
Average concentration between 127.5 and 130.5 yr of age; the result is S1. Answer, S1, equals 8.68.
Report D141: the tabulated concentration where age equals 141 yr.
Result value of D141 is 5.08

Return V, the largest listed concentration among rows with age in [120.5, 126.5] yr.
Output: 11.2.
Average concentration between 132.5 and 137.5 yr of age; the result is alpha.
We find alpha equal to 6.65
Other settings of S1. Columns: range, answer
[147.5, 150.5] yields 5.83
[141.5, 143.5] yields 5.18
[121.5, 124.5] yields 10.6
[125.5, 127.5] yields 9.47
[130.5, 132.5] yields 7.88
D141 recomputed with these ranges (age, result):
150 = 6.17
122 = 11.2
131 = 8.1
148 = 5.56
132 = 7.65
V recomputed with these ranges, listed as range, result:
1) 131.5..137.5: 7.65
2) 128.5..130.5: 8.62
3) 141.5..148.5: 5.56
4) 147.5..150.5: 6.17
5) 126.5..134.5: 9.49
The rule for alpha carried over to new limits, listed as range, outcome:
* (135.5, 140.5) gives 5.82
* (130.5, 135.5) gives 7.33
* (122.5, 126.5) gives 9.94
